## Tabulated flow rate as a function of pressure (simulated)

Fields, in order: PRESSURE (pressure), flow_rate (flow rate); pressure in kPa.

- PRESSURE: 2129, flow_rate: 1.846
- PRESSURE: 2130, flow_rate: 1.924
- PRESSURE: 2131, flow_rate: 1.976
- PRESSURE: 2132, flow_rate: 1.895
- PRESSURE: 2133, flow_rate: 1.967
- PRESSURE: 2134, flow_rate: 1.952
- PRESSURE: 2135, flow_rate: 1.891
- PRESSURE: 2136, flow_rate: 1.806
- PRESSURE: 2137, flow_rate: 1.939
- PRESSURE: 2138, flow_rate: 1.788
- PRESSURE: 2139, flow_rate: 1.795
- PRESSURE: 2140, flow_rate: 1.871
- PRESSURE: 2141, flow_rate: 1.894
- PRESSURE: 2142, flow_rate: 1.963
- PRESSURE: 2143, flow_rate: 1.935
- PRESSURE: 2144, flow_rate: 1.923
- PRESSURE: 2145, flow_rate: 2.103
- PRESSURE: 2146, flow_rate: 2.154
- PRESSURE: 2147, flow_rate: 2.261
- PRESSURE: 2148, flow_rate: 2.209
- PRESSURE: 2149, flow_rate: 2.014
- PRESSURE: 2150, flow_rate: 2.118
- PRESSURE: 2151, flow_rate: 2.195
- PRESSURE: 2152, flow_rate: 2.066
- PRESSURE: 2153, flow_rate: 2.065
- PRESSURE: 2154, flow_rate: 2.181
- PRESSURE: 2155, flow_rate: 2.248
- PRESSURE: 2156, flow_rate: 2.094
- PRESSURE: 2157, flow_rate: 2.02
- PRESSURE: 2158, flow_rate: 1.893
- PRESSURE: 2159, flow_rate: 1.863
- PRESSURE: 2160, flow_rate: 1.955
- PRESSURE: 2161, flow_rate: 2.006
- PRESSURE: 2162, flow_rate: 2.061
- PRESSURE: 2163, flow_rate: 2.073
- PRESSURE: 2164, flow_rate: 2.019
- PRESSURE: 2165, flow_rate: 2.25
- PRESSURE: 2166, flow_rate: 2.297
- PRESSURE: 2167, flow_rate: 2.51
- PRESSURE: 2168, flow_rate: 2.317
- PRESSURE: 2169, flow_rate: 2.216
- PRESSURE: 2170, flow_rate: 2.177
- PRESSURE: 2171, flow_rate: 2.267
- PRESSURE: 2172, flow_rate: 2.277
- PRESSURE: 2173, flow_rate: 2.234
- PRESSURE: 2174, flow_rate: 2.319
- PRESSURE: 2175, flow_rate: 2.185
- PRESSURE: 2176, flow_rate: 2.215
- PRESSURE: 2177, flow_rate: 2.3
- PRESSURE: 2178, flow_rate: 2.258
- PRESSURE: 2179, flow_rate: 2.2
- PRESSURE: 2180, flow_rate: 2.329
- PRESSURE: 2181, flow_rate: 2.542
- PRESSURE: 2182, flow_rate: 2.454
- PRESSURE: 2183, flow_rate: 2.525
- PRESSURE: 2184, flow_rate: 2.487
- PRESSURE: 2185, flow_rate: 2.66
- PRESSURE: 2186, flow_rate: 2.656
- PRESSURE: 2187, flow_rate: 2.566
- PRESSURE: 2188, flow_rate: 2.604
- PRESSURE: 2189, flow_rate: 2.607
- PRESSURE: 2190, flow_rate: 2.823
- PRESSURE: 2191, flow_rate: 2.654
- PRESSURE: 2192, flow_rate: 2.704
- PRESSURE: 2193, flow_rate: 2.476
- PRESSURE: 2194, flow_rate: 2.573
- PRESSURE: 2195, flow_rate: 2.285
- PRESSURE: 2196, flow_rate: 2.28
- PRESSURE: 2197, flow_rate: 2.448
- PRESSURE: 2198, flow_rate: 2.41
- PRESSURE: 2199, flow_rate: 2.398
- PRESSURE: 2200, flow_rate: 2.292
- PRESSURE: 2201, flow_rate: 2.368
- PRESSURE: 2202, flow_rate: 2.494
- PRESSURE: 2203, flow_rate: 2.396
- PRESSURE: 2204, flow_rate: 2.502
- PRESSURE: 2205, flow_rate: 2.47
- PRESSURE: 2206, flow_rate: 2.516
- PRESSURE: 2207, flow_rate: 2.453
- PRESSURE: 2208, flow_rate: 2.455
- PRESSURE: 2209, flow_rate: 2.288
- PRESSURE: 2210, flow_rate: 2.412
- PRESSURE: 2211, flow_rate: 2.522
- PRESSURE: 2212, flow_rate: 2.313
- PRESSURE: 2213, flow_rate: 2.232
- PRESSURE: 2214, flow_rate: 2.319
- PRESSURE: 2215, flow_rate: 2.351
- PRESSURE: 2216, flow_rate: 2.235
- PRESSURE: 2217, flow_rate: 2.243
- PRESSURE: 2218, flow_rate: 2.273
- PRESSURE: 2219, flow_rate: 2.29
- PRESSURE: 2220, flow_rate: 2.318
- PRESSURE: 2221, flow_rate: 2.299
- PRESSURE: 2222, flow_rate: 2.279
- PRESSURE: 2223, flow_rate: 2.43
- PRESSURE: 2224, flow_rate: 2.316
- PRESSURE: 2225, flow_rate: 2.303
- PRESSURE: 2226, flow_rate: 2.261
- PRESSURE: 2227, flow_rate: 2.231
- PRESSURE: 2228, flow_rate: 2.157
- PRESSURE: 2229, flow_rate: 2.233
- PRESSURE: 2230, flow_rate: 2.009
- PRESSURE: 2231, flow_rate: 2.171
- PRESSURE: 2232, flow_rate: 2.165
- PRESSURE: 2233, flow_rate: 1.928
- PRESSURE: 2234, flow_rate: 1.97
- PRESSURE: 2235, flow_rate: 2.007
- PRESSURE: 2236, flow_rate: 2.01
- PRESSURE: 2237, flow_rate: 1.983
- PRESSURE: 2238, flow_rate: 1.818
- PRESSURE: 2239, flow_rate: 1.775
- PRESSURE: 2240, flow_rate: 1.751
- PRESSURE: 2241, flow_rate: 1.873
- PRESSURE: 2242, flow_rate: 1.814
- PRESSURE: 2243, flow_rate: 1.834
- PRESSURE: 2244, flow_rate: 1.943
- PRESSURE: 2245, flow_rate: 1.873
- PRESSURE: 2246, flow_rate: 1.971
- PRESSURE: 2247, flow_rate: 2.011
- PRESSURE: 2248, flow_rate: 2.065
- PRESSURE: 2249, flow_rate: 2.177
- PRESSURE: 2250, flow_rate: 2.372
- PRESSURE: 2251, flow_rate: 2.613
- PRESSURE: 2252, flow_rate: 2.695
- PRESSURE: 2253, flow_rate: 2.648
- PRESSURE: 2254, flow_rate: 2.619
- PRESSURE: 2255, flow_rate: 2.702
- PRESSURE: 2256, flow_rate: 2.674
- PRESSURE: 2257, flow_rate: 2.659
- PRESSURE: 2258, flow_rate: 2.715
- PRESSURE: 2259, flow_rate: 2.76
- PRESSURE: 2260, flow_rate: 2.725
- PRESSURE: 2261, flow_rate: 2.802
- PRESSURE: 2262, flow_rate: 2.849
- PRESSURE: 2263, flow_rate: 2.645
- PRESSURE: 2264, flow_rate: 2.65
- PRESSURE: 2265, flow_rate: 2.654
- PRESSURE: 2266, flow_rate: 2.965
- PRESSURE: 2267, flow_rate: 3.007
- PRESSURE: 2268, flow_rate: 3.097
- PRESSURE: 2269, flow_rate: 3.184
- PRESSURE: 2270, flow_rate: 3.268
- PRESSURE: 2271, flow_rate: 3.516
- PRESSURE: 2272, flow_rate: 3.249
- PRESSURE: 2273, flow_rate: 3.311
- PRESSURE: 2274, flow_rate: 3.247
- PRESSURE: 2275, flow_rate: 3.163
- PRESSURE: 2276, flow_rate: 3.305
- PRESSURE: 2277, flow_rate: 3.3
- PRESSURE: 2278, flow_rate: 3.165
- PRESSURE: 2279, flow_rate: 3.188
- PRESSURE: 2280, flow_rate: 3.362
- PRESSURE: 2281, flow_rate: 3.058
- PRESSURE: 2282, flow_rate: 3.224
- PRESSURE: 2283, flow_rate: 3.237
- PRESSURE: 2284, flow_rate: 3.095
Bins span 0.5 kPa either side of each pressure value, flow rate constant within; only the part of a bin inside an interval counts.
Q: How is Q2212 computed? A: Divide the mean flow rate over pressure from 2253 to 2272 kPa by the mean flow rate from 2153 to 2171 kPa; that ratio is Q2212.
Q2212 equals 1.3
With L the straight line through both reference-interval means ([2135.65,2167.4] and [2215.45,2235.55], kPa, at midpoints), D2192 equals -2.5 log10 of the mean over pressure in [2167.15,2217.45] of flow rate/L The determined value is -0.130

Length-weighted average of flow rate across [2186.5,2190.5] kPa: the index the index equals 2.65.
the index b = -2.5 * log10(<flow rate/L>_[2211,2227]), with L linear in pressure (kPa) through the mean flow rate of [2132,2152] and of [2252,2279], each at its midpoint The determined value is 0.13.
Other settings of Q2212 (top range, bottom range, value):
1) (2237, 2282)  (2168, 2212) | 1.10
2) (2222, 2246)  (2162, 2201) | 0.85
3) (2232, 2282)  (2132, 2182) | 1.23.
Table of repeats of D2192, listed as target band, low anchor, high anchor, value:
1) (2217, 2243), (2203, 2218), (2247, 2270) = 0.187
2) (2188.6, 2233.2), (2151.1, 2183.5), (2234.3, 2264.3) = -0.052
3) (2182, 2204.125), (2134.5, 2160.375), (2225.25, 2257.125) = -0.204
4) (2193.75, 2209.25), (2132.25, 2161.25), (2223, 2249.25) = -0.193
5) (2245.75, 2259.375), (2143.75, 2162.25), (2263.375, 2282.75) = 0.194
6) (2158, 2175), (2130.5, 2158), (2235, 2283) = -0.018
